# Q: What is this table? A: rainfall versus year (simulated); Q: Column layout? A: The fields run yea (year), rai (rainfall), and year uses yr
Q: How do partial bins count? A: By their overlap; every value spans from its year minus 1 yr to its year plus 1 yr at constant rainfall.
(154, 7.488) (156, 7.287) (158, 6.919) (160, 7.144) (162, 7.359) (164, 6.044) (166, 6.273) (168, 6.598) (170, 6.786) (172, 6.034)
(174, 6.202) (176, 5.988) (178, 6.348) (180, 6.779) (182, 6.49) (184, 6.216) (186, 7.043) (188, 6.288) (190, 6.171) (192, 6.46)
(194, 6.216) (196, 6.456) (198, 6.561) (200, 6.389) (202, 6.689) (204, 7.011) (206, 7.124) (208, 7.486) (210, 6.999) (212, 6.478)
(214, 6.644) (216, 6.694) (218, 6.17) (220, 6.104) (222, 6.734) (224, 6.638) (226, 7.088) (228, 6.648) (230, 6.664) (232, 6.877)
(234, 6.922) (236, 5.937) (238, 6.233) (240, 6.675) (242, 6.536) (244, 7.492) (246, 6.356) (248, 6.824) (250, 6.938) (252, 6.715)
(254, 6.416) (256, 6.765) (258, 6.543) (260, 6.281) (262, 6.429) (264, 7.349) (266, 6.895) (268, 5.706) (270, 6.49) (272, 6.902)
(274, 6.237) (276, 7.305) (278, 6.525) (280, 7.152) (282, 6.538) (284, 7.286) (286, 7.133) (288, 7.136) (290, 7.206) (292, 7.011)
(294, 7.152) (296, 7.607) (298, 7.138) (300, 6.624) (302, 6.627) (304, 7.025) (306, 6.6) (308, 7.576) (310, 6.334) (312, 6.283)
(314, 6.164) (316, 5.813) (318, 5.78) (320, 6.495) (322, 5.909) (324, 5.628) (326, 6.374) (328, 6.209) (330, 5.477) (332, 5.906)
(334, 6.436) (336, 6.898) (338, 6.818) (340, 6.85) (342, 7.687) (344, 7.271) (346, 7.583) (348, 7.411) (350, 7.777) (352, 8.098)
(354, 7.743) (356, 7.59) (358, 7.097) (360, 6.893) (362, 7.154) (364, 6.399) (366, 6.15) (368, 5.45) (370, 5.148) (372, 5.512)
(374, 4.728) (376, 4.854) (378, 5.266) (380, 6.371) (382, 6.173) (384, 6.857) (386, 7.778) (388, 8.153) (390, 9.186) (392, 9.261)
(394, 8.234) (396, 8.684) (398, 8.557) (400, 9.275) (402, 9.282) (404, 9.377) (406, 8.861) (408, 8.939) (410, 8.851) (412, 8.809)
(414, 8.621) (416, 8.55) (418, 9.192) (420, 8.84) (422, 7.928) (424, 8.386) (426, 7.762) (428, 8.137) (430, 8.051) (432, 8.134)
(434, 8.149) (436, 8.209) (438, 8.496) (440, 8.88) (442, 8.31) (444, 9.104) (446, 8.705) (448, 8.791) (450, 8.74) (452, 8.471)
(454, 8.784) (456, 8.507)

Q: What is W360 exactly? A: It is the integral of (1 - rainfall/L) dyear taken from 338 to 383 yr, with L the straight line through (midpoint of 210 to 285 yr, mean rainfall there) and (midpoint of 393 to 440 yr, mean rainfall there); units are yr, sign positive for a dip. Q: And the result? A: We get 7.5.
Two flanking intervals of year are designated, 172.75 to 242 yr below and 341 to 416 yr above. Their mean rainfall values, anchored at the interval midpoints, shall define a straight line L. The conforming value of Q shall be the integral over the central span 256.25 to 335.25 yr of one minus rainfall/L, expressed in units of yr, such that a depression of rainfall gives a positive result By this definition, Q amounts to 5.0 yr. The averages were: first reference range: 6.57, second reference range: 7.5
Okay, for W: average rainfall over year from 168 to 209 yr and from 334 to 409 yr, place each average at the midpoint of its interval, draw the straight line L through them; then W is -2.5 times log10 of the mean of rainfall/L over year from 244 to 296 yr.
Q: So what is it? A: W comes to 0.01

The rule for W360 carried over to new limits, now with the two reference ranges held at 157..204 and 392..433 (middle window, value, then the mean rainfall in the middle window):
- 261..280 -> 1.71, 6.68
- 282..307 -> 1.75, 7.03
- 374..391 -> 3.38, 6.71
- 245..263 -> 1.50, 6.59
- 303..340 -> 6.96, 6.33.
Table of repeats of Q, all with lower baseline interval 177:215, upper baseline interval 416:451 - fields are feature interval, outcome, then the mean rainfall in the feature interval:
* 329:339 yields 1.8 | 6.31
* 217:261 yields 2.1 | 6.62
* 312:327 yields 3.0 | 6.04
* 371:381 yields 3.3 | 5.35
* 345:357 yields 0.2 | 7.7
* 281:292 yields 0.4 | 7.06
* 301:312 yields 1.0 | 6.78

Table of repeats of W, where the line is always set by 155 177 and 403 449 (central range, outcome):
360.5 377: 0.38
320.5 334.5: 0.29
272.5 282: 0.10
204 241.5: 0.06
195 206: 0.03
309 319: 0.26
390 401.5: -0.07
